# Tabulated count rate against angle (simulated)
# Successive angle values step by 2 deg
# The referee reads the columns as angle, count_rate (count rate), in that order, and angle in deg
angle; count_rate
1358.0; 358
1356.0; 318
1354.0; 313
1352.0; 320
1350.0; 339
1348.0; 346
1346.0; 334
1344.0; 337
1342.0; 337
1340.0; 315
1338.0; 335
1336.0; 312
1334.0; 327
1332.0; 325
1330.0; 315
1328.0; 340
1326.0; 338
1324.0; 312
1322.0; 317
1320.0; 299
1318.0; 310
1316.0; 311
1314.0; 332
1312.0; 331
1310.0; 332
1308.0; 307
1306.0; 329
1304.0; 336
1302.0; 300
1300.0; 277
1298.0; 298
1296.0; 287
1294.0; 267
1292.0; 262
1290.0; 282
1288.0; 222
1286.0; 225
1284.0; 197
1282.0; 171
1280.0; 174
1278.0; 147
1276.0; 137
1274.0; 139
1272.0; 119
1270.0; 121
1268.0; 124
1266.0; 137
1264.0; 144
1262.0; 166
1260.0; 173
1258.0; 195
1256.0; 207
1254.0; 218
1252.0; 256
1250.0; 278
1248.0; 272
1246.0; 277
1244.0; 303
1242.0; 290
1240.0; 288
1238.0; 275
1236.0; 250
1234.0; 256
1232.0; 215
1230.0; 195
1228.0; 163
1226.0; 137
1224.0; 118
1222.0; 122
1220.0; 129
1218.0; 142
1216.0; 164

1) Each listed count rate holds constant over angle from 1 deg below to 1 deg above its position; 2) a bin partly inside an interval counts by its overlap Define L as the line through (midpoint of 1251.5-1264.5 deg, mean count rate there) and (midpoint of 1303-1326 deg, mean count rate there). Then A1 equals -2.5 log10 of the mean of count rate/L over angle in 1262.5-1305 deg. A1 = 0.23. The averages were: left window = 194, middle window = 207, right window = 320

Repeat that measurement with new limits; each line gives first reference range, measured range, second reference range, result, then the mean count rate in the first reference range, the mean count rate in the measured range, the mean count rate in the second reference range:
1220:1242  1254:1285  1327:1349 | 0.48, 203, 159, 329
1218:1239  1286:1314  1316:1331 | -0.03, 184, 293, 318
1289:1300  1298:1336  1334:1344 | -0.05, 279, 318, 326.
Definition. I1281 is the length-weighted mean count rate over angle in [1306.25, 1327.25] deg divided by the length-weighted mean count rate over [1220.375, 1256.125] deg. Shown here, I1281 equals 1.40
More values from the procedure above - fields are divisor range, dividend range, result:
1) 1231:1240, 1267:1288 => 0.63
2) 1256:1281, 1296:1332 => 2.10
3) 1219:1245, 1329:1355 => 1.55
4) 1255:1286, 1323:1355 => 2.06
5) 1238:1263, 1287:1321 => 1.22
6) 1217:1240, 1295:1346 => 1.71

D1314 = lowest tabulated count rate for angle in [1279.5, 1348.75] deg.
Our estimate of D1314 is 171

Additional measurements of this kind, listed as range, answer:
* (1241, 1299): 119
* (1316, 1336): 299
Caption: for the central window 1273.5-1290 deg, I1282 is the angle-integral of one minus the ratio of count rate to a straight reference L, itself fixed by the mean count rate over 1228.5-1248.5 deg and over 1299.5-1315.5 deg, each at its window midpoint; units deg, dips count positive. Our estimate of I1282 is 6.3 deg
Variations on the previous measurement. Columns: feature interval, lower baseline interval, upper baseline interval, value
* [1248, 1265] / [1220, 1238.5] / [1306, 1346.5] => 1.1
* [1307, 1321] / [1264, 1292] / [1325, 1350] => -2.6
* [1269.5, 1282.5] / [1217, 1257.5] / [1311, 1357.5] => 5.9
